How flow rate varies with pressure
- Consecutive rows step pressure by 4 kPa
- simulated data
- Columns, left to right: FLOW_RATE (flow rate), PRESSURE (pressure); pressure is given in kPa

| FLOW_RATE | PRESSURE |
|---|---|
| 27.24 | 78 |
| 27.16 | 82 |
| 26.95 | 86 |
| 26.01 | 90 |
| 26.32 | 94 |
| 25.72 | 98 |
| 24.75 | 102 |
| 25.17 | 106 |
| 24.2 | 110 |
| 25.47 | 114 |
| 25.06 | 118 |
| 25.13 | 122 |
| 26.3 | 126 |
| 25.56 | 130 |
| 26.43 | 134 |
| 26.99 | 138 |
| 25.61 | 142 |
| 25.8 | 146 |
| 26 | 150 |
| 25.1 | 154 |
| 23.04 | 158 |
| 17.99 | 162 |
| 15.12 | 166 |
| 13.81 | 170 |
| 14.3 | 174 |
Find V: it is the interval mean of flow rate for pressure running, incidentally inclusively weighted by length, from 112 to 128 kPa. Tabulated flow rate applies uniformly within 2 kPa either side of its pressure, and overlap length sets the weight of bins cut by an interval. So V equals 25.5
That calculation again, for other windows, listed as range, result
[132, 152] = 26.2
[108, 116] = 24.8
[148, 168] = 21.4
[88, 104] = 25.7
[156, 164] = 20.5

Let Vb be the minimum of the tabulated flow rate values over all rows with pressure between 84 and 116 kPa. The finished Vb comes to 24.2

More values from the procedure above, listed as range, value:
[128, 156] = 25.1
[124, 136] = 25.56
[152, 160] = 23.04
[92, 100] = 25.72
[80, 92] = 26.01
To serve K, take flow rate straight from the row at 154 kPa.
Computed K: 25.1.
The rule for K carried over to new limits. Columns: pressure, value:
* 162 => 17.99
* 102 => 24.75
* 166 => 15.12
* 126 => 26.3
